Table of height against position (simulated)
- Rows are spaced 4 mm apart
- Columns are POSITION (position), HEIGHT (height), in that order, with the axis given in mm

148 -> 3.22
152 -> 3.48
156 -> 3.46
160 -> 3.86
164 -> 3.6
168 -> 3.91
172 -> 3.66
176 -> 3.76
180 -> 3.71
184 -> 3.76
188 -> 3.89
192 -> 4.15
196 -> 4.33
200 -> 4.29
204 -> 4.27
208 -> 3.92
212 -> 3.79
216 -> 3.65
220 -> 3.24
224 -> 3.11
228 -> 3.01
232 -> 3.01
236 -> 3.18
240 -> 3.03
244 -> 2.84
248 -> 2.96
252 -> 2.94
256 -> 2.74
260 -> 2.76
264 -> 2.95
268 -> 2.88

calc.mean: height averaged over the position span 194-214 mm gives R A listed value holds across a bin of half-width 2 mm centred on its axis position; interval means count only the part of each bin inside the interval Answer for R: 4.12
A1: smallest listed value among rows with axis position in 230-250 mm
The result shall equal 2.84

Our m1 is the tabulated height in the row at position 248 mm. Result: 2.96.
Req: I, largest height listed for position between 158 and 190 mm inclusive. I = 3.91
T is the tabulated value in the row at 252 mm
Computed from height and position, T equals 2.94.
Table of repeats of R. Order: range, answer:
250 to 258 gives 2.84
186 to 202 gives 4.17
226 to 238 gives 3.07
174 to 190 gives 3.78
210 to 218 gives 3.72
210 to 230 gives 3.36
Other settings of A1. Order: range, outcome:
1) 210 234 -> 3.01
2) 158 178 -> 3.6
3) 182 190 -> 3.76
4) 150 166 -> 3.46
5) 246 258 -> 2.74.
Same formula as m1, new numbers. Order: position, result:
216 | 3.65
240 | 3.03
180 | 3.71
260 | 2.76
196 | 4.33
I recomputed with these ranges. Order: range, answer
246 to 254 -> 2.96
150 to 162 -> 3.86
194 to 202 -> 4.33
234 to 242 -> 3.18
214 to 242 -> 3.65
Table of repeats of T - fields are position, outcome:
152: 3.48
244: 2.84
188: 3.89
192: 4.15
